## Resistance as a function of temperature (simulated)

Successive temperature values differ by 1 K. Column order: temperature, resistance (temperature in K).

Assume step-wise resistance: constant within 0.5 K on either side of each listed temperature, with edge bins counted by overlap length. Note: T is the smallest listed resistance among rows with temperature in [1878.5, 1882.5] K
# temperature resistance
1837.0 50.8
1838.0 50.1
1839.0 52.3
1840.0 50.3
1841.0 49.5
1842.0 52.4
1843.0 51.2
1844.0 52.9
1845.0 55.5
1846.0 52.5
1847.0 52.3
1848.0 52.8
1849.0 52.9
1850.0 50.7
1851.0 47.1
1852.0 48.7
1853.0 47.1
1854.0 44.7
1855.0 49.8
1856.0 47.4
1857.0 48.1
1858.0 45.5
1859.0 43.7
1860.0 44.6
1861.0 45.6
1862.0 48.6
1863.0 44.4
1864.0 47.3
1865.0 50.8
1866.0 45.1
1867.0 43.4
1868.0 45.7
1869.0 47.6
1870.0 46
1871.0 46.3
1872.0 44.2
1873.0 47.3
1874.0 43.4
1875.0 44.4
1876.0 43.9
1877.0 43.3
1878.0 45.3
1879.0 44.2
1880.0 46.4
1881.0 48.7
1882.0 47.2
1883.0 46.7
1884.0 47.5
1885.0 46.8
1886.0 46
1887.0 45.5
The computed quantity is 44.2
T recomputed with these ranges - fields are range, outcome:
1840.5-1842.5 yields 49.5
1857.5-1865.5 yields 43.7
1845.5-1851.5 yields 47.1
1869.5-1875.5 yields 43.4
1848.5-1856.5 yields 44.7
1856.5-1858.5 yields 45.5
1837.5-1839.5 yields 50.1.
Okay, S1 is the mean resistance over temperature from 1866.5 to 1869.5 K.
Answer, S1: 45.6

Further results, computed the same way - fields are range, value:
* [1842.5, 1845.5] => 53.2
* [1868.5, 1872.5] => 46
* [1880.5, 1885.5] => 47.4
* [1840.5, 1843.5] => 51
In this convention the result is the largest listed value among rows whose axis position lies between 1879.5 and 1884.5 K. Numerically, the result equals 48.7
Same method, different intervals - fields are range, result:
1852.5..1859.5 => 49.8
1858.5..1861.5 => 45.6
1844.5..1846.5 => 55.5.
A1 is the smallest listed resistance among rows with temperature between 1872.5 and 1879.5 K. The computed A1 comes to 43.3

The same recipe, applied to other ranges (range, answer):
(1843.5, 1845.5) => 52.9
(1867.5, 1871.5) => 45.7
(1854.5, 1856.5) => 47.4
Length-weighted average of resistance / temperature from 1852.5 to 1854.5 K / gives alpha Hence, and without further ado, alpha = 45.9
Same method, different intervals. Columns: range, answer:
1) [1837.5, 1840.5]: 50.9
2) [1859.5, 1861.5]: 45.1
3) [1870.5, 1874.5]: 45.3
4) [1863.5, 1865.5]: 49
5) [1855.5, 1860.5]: 45.9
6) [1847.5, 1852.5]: 50.4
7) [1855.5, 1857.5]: 47.8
